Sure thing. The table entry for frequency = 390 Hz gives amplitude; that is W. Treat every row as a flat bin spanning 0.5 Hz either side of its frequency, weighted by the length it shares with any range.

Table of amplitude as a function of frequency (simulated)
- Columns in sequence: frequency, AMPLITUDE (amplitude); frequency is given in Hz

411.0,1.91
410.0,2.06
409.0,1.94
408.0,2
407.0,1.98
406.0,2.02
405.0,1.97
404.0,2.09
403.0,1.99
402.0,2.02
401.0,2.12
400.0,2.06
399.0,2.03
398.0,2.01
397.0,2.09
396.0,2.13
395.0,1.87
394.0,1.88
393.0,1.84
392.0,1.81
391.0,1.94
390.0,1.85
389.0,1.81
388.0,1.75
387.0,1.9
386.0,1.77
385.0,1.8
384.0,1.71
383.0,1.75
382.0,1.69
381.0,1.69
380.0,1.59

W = 1.85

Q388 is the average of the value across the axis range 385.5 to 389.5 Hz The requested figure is 1.81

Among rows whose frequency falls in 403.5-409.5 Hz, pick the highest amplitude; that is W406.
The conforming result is 2.09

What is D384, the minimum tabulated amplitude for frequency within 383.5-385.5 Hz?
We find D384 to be 1.71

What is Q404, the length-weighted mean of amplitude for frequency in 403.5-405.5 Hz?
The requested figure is 2.03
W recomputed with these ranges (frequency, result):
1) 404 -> 2.09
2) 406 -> 2.02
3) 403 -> 1.99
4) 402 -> 2.02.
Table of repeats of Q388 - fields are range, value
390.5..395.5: 1.87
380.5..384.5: 1.71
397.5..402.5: 2.05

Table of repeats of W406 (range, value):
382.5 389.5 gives 1.9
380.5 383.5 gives 1.75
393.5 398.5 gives 2.13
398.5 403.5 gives 2.12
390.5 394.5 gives 1.94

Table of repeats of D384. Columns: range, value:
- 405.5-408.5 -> 1.98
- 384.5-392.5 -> 1.75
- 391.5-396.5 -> 1.81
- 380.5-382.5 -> 1.69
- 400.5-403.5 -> 1.99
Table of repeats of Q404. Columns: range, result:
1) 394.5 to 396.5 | 2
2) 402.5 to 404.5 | 2.04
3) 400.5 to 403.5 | 2.04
